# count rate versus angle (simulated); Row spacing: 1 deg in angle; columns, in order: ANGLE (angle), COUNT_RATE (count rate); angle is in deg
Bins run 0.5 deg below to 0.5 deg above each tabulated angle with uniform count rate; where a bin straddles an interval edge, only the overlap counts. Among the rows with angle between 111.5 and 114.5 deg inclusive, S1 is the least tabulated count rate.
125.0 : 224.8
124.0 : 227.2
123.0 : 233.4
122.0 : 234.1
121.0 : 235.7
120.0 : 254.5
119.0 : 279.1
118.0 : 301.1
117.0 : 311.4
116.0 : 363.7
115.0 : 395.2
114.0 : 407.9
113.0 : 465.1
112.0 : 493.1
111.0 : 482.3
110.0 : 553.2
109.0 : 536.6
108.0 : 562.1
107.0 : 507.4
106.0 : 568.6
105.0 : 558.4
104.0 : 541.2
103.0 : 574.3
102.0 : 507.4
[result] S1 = 407.9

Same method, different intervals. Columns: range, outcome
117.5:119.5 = 279.1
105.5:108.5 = 507.4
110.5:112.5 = 482.3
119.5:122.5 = 234.1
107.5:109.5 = 536.6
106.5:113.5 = 465.1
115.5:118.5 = 301.1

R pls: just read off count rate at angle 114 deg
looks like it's 407.9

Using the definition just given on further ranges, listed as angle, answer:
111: 482.3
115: 395.2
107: 507.4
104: 541.2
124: 227.2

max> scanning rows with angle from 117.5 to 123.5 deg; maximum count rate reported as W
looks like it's 301.1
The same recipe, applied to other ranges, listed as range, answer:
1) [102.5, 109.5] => 574.3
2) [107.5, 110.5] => 562.1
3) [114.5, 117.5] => 395.2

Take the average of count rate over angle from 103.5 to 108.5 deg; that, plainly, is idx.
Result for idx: 548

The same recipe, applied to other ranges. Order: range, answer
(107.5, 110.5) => 551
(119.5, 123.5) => 239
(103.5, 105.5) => 550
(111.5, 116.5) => 425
